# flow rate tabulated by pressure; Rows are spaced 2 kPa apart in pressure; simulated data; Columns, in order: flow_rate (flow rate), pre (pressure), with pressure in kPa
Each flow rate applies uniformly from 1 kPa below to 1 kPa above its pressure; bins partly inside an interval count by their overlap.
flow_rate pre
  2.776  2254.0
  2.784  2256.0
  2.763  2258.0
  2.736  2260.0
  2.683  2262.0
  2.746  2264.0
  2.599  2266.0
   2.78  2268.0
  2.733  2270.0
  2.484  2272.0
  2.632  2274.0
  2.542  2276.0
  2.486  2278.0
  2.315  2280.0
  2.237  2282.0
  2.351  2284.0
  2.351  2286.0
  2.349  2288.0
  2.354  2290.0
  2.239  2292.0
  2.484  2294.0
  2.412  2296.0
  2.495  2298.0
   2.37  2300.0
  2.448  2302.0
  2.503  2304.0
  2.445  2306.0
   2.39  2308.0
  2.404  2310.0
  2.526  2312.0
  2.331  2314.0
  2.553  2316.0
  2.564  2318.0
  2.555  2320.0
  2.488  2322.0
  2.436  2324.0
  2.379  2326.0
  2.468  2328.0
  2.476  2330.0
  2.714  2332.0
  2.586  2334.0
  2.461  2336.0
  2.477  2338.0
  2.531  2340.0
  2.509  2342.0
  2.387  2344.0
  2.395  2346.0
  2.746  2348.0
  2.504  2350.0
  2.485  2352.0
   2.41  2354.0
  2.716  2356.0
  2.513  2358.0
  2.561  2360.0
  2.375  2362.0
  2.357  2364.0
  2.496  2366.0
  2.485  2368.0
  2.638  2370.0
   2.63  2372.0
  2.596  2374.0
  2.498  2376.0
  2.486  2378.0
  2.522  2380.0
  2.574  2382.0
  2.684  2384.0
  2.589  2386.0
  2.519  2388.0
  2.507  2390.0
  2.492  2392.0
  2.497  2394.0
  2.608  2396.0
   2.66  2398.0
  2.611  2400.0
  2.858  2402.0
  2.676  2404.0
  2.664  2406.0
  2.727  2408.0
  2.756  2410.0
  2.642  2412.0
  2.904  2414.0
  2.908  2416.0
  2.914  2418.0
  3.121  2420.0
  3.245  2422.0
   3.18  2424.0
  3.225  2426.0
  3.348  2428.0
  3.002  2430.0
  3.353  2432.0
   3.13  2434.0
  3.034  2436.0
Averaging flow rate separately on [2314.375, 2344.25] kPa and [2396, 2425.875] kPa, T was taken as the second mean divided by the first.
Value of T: 1.14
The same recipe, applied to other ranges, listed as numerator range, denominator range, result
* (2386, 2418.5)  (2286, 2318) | 1.11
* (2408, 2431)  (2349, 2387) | 1.19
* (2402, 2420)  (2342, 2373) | 1.11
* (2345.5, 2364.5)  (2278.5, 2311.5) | 1.05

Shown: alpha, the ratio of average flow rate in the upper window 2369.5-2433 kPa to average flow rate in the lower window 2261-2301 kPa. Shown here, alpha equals 1.1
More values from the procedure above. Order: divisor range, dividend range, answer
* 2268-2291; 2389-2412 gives 1.08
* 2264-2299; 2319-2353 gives 1.01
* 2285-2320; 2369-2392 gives 1.06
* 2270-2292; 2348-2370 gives 1.04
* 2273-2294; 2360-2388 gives 1.06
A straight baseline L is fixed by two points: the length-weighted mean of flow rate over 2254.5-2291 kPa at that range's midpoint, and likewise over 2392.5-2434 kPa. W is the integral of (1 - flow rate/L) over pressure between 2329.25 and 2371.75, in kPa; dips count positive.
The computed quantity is 3.5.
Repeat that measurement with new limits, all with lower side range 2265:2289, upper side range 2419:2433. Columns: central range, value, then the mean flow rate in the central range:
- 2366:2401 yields 5.1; 2.56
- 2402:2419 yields 1.9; 2.78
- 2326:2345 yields 1.8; 2.51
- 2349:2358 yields 1.0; 2.53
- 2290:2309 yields 1.3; 2.42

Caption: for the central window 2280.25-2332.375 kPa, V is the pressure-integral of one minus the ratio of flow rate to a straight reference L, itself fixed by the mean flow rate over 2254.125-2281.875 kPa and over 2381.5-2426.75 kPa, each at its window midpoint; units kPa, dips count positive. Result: 4.6 kPa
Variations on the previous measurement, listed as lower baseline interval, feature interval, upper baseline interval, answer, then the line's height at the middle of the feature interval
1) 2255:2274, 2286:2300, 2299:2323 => 0.9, 2.55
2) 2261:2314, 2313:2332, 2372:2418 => 0.3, 2.53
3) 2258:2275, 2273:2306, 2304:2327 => 2.1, 2.58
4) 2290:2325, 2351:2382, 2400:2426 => 2.0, 2.69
